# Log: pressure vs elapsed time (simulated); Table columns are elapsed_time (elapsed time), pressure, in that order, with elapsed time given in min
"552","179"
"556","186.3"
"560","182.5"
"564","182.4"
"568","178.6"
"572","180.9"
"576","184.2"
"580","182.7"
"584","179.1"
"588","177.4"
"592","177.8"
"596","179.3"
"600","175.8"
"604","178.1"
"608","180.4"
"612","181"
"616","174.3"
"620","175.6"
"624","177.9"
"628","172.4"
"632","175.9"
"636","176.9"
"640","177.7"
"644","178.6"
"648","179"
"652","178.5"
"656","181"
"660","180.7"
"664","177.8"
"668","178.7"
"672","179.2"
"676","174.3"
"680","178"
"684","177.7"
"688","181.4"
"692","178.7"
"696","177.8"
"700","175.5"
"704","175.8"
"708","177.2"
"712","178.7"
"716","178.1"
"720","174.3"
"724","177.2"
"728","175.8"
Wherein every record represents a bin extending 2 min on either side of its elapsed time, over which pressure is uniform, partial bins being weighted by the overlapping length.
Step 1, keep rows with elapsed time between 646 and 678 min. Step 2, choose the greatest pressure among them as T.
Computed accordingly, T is 181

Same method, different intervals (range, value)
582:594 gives 179.1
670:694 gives 181.4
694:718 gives 178.7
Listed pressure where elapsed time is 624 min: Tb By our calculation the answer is 177.9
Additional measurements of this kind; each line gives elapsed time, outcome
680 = 178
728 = 175.8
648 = 179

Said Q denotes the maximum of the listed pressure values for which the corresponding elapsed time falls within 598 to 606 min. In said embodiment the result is 178.1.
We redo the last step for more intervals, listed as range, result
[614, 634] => 177.9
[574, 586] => 184.2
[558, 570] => 182.5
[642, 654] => 179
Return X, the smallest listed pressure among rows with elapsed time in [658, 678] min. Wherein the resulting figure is 174.3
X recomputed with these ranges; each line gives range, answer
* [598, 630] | 172.4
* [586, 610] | 175.8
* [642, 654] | 178.5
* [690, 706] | 175.5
